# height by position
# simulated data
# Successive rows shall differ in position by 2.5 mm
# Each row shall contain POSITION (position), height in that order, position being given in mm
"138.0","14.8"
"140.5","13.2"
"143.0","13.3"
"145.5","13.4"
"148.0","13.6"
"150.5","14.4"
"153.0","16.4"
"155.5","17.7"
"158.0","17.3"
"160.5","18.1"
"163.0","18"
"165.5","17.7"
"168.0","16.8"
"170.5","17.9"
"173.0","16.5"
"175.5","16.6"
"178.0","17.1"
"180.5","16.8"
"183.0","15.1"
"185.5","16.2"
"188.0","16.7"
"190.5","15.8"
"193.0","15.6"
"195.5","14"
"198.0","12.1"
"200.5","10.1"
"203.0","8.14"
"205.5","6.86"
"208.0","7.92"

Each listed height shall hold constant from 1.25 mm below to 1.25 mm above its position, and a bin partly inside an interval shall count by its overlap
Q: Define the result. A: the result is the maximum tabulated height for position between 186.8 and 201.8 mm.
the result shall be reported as 16.7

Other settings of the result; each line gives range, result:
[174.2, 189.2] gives 17.1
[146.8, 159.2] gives 17.7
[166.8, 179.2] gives 17.9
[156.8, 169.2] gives 18.1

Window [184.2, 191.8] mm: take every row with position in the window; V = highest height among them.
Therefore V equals 16.7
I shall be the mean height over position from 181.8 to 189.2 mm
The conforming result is 16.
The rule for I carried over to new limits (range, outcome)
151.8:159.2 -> 17.1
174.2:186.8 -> 16.4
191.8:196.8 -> 14.8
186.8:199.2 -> 14.8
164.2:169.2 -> 17.3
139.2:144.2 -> 13.3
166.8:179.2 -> 17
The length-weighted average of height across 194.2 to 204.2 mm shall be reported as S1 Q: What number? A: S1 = 11.1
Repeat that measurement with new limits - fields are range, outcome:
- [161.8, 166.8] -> 17.8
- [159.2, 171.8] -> 17.7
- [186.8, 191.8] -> 16.2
